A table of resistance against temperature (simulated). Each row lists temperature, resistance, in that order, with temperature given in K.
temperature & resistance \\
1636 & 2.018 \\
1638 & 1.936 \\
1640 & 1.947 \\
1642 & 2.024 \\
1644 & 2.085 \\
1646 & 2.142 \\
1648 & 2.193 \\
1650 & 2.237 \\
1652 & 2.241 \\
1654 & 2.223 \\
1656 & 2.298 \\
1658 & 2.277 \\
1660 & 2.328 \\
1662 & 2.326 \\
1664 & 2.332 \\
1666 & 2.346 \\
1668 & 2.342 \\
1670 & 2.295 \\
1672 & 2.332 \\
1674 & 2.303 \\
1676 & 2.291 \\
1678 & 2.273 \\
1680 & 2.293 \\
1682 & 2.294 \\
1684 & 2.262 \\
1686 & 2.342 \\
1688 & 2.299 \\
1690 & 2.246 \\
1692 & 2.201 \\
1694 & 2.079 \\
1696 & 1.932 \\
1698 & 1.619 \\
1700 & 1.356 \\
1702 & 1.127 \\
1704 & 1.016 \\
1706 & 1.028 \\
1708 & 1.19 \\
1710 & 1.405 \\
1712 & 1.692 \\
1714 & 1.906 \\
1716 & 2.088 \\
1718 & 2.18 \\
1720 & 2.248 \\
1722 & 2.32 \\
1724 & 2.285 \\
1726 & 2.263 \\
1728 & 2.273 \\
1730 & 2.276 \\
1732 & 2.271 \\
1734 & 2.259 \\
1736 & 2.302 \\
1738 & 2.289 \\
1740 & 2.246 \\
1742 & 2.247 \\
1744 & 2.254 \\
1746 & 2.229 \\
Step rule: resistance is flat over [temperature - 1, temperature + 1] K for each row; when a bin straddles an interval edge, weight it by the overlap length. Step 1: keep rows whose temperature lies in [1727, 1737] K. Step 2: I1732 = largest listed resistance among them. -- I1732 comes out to 2.302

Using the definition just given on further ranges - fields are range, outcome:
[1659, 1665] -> 2.332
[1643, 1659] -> 2.298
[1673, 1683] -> 2.303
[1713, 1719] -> 2.18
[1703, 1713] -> 1.692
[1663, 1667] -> 2.346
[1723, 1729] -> 2.285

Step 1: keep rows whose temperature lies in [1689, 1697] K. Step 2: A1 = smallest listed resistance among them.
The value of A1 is 1.932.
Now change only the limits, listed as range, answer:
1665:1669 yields 2.342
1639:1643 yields 1.947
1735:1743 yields 2.246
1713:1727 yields 1.906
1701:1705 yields 1.016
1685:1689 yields 2.299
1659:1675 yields 2.295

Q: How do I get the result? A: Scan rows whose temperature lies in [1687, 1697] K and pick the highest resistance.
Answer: 2.299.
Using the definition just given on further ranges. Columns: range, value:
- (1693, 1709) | 2.079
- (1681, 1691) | 2.342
